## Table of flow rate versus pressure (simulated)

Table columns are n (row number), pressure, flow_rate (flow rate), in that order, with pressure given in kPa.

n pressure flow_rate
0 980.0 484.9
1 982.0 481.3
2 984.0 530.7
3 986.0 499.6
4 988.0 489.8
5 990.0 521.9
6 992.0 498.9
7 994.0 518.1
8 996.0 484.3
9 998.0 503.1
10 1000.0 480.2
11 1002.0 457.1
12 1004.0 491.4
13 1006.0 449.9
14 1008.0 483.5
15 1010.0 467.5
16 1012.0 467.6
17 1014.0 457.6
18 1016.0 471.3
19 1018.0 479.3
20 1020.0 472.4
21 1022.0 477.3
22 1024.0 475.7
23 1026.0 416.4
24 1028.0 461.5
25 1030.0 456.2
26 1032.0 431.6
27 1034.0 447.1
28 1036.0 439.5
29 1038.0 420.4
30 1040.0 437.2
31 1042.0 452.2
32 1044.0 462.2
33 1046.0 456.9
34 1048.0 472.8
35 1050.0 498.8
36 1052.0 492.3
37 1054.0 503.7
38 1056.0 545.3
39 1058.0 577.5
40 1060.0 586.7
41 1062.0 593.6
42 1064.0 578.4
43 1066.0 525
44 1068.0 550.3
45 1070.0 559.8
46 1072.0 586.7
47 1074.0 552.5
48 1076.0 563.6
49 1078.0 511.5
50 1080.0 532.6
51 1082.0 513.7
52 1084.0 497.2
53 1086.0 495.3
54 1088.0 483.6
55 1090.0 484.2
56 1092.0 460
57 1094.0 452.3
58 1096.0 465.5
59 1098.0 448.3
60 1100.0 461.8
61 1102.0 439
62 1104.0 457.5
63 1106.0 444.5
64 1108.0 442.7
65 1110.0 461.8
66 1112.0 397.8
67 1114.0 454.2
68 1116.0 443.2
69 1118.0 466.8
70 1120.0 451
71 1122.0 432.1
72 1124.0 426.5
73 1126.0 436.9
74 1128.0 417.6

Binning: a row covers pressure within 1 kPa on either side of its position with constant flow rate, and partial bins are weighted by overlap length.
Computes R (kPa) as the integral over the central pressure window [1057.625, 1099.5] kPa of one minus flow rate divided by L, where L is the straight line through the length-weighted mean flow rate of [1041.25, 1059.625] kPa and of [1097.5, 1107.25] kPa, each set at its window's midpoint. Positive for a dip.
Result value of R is -4.40 kPa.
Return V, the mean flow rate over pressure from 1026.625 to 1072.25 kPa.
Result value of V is 499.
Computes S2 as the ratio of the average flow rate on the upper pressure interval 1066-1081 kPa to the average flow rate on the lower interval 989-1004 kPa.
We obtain 1.1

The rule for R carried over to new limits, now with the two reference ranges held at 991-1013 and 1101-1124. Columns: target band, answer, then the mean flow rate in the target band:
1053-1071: -3.77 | 558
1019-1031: 0.36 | 460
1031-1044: 0.83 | 440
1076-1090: -1.67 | 508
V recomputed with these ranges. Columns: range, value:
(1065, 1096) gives 516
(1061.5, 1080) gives 556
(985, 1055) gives 471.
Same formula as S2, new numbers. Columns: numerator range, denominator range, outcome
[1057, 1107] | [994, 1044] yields 1.11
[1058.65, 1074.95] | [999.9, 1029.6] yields 1.21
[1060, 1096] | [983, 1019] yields 1.08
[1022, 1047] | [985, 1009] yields 0.91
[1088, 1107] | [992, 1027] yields 0.97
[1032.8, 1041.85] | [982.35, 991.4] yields 0.86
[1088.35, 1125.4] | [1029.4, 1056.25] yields 0.97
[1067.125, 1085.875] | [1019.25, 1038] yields 1.19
